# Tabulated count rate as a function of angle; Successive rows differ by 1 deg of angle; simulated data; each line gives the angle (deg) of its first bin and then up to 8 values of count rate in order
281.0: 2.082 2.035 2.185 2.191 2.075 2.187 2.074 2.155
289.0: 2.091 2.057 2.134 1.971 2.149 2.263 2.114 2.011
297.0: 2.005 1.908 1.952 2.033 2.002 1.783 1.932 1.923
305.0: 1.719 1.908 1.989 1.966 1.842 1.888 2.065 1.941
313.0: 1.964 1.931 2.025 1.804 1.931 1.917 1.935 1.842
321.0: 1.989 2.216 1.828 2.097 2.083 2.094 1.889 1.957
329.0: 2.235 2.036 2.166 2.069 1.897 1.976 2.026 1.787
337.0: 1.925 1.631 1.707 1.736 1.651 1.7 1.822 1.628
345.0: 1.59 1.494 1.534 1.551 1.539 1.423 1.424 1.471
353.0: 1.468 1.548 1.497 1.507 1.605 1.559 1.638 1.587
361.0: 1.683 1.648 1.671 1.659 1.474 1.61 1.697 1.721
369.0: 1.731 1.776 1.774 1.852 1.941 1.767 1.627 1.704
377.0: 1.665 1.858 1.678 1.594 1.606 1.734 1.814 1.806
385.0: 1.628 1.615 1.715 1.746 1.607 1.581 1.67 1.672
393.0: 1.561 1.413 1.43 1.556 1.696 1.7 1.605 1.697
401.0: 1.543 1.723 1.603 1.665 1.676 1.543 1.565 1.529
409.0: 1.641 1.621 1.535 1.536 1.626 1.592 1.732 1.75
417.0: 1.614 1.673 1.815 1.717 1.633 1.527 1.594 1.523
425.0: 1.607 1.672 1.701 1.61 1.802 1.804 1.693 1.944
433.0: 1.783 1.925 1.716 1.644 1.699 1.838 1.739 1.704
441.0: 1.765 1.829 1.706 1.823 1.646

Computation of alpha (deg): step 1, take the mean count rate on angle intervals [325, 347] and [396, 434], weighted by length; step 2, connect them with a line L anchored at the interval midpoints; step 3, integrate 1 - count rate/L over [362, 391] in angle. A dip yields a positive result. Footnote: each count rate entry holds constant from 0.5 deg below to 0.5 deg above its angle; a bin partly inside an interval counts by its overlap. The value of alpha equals 0.9 deg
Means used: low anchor 1.86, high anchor 1.66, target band 1.7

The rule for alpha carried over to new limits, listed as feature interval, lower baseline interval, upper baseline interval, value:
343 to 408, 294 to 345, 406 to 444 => 6.1 deg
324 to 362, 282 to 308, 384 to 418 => 2.3 deg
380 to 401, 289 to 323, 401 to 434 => 1.2 deg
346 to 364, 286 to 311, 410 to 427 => 2.7 deg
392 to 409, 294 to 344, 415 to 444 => 1.7 deg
